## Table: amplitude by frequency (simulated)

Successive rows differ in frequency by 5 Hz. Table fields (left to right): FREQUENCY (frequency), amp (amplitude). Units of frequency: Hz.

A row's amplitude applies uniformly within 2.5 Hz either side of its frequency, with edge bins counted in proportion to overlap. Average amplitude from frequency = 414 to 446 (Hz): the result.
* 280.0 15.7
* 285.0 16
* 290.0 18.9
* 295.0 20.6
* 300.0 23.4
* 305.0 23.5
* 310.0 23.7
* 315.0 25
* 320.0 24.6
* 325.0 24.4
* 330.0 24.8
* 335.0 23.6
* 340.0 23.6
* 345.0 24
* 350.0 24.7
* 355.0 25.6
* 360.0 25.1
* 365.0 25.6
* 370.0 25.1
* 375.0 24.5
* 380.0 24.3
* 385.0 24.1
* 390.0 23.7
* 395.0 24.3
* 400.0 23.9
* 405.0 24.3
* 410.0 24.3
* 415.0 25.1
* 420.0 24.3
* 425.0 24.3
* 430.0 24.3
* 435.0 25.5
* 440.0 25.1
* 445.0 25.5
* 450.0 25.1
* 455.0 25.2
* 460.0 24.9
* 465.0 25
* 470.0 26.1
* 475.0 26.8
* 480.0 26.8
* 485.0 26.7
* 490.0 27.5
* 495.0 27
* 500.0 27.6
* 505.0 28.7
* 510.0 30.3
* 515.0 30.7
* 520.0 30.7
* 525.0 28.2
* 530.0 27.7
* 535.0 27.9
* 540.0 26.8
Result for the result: 24.8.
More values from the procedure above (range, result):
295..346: 23.9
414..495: 25.6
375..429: 24.3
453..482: 25.8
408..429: 24.5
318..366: 24.6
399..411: 24.2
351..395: 24.7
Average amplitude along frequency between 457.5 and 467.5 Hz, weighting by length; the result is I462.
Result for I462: 24.9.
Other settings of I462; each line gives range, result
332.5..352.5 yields 24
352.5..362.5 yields 25.4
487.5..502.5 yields 27.4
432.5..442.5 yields 25.3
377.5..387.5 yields 24.2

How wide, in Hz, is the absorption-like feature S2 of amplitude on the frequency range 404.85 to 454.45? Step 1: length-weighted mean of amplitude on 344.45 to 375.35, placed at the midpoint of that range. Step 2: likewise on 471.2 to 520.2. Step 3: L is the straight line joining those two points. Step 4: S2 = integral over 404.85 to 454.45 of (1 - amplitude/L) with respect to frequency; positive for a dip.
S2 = 3.3 Hz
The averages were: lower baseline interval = 25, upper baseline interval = 28.1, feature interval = 24.8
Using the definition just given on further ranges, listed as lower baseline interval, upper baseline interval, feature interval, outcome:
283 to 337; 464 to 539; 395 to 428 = 1.4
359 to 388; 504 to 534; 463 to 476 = 0.9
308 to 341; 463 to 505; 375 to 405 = 1.4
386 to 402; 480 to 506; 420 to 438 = 0.4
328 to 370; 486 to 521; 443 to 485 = 3.0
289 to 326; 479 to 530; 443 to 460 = 1.1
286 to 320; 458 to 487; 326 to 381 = -2.7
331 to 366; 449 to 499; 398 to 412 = 0.6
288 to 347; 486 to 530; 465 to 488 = 1.1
